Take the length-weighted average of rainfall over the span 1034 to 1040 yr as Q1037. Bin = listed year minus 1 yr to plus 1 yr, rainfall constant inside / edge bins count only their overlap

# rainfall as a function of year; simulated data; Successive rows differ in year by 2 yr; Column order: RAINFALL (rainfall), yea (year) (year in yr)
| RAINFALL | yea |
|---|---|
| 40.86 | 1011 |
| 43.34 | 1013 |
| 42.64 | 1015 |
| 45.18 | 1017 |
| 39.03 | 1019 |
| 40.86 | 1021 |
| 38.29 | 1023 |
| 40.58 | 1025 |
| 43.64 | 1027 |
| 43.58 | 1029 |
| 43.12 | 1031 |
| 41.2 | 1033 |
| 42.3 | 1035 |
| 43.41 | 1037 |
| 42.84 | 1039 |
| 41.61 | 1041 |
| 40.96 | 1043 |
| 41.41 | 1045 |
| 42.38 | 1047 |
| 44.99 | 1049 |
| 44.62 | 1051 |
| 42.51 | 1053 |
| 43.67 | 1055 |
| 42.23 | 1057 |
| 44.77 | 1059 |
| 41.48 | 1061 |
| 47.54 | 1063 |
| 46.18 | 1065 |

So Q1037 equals 42.9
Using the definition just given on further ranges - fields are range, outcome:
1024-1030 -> 42.6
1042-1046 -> 41.2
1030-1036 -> 42.2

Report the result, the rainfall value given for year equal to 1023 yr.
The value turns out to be 38.29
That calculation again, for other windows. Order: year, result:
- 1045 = 41.41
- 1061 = 41.48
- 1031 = 43.12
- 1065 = 46.18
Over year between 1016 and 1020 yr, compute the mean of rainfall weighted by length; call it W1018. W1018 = 42.1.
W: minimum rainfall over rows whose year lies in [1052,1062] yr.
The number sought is 41.48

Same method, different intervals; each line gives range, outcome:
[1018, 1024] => 38.29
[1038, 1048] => 40.96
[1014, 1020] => 39.03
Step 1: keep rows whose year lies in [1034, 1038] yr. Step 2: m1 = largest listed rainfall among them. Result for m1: 43.41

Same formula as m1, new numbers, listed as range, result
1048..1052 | 44.99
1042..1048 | 42.38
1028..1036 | 43.58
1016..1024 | 45.18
